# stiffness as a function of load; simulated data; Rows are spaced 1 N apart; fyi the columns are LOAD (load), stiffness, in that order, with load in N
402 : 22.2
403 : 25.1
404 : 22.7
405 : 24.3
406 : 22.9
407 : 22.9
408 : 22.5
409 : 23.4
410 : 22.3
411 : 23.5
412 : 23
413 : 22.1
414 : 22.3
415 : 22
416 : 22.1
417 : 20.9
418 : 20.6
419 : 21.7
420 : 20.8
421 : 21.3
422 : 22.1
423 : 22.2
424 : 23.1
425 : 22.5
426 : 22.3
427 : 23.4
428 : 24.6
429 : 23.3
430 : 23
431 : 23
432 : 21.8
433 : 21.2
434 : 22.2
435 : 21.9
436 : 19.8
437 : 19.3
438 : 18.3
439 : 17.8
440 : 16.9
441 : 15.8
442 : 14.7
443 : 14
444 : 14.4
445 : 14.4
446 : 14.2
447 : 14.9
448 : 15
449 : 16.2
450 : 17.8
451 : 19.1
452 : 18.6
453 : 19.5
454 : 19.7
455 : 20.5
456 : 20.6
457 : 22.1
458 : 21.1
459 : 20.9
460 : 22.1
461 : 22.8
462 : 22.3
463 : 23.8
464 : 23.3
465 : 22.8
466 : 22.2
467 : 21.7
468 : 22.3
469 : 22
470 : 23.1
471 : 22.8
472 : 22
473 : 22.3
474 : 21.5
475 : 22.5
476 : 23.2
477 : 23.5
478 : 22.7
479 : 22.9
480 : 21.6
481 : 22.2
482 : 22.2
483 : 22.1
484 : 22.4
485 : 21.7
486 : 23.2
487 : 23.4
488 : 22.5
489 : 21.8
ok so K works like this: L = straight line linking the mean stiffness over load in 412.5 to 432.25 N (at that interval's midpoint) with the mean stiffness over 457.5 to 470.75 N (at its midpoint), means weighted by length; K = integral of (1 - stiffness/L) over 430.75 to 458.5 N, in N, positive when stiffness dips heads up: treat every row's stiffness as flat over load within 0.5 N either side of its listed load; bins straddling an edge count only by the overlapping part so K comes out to 4.9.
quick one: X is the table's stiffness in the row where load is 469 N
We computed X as 22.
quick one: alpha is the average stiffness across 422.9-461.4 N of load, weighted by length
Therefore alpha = 19.6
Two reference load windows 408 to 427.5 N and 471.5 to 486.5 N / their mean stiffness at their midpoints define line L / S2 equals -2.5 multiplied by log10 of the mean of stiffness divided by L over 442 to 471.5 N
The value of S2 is 0.14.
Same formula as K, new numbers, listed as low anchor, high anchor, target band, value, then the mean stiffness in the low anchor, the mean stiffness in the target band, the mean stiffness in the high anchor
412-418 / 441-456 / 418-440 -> -2.0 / 21.9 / 21.6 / 16.7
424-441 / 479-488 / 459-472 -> -0.3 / 21.2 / 22.5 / 22.4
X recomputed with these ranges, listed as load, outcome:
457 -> 22.1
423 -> 22.2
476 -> 23.2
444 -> 14.4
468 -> 22.3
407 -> 22.9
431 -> 23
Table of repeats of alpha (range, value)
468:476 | 22.4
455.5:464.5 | 22.1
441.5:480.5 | 20.3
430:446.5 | 18.3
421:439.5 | 21.8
